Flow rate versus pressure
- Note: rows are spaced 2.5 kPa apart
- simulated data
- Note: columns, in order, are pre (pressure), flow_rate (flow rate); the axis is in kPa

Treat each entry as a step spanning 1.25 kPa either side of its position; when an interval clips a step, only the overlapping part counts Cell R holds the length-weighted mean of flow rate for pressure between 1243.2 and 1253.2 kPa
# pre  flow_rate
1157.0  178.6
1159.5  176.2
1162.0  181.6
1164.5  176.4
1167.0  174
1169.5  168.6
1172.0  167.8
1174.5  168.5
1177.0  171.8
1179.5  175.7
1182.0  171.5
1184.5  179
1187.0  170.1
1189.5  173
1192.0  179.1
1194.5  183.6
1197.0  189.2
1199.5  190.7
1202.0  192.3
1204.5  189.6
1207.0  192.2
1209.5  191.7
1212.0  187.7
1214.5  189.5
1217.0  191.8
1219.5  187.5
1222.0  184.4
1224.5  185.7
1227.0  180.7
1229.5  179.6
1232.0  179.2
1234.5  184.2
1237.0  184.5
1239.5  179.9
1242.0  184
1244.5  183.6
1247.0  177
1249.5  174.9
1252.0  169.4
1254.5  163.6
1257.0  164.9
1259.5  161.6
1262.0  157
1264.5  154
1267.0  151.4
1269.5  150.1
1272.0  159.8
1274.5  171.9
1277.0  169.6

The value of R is 176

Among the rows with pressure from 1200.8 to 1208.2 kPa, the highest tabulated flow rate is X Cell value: 192.3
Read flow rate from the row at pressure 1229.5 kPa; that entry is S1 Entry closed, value 179.6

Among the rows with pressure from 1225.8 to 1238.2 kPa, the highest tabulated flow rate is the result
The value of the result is 184.5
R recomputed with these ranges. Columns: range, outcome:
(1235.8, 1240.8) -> 182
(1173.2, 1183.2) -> 172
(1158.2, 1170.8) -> 175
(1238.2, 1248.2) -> 181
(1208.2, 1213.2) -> 190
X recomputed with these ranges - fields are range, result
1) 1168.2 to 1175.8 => 168.6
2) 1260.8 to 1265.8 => 157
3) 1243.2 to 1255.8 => 183.6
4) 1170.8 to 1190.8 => 179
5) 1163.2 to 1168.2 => 176.4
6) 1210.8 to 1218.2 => 191.8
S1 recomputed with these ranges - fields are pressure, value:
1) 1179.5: 175.7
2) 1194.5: 183.6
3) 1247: 177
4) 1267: 151.4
